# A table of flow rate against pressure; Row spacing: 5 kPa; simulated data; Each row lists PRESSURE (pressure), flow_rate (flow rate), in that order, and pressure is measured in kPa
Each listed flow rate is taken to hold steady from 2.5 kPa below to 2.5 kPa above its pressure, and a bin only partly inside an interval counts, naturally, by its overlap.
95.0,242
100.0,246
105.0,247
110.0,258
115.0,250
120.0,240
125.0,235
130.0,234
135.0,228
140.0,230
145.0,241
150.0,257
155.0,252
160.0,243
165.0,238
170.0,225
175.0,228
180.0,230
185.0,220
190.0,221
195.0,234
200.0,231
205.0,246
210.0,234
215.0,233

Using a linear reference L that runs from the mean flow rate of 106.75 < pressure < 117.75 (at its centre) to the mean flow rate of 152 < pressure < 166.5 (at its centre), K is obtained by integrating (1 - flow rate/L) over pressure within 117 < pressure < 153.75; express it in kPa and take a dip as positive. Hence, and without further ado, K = 1.6 kPa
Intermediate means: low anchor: 253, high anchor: 245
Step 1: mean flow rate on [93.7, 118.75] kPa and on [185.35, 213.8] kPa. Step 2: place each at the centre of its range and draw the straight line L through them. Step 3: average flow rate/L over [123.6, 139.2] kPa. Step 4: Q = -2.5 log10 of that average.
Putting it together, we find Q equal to 0.06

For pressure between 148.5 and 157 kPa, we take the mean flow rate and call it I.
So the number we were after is 254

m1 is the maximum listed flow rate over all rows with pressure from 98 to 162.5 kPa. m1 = 258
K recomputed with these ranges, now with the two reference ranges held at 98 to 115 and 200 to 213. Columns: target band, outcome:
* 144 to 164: -0.3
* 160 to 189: 1.5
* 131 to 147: 0.9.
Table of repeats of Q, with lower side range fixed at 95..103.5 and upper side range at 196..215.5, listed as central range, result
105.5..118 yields -0.04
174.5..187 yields 0.06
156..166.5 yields -0.01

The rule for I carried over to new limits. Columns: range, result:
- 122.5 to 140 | 232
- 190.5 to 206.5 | 234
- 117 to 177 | 238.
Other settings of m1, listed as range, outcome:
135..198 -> 257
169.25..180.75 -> 230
